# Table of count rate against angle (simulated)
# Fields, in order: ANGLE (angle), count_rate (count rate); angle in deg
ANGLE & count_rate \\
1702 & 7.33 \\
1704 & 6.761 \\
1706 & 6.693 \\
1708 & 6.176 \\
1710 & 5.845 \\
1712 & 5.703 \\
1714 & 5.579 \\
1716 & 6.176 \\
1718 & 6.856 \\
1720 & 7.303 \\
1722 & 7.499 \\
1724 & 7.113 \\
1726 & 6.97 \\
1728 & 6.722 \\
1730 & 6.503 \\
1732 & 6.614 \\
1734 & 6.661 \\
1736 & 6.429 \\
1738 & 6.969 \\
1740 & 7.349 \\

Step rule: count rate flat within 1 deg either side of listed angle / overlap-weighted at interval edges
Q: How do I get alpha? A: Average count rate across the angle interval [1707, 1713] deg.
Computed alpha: 5.91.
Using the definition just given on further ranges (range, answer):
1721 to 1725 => 7.31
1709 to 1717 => 5.83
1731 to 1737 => 6.57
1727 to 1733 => 6.61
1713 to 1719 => 6.2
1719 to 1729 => 7.12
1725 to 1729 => 6.85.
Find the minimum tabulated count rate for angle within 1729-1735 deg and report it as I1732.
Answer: 6.503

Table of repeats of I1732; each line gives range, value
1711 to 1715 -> 5.579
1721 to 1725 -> 7.113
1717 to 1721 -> 6.856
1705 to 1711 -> 5.845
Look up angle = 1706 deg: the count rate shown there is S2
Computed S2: 6.693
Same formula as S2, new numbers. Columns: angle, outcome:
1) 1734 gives 6.661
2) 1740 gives 7.349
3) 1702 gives 7.33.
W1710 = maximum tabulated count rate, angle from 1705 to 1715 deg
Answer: 6.693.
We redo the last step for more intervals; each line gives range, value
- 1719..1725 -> 7.499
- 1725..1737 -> 6.97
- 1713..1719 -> 6.856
